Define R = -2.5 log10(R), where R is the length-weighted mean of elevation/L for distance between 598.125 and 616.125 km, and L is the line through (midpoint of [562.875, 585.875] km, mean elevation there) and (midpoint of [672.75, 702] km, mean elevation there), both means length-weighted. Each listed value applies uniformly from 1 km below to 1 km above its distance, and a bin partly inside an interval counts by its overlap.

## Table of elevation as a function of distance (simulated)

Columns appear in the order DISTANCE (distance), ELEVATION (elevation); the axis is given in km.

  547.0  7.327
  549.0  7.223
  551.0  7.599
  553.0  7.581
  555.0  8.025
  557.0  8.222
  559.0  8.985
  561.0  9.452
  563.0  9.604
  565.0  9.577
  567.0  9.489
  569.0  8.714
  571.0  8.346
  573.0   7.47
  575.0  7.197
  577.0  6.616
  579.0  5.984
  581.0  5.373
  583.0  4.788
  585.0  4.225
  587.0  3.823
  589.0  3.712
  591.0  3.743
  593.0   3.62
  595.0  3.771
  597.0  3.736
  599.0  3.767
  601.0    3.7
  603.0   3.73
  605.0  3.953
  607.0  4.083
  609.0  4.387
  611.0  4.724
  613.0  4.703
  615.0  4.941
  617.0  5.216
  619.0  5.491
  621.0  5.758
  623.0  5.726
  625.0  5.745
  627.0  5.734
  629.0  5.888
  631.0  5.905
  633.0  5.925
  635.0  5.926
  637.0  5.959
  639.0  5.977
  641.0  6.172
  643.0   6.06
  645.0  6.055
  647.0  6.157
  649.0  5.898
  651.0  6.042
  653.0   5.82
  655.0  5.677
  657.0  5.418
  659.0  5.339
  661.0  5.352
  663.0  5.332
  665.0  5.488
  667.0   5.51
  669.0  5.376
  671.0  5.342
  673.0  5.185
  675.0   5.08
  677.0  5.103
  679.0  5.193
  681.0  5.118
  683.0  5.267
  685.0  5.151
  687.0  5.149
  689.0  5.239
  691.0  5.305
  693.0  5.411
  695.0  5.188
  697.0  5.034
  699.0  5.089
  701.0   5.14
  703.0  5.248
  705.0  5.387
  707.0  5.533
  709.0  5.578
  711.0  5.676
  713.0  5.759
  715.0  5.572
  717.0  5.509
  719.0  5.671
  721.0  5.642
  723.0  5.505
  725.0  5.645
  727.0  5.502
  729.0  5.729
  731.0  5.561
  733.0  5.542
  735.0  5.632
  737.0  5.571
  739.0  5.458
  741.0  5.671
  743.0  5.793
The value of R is 0.48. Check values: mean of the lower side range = 7.21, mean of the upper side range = 5.18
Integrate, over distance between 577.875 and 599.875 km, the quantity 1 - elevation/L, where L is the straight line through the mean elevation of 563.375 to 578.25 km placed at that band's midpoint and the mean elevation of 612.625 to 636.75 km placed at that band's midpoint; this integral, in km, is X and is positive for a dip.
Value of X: 9.3 km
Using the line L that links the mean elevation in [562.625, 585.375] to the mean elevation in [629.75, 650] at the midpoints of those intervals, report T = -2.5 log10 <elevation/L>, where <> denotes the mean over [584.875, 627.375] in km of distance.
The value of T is 0.43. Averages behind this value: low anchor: 7.3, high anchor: 6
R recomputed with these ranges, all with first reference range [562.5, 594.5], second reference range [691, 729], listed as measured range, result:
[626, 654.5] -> -0.011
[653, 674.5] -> 0.066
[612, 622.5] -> 0.155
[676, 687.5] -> 0.095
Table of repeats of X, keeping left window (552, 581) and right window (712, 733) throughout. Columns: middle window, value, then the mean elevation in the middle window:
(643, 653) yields 1.17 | 6.02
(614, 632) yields 4.03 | 5.6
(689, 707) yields 2.28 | 5.24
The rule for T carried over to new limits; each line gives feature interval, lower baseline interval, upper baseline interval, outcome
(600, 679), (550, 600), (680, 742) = 0.12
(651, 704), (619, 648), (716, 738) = 0.09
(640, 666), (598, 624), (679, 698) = -0.17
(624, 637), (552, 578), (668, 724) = 0.17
